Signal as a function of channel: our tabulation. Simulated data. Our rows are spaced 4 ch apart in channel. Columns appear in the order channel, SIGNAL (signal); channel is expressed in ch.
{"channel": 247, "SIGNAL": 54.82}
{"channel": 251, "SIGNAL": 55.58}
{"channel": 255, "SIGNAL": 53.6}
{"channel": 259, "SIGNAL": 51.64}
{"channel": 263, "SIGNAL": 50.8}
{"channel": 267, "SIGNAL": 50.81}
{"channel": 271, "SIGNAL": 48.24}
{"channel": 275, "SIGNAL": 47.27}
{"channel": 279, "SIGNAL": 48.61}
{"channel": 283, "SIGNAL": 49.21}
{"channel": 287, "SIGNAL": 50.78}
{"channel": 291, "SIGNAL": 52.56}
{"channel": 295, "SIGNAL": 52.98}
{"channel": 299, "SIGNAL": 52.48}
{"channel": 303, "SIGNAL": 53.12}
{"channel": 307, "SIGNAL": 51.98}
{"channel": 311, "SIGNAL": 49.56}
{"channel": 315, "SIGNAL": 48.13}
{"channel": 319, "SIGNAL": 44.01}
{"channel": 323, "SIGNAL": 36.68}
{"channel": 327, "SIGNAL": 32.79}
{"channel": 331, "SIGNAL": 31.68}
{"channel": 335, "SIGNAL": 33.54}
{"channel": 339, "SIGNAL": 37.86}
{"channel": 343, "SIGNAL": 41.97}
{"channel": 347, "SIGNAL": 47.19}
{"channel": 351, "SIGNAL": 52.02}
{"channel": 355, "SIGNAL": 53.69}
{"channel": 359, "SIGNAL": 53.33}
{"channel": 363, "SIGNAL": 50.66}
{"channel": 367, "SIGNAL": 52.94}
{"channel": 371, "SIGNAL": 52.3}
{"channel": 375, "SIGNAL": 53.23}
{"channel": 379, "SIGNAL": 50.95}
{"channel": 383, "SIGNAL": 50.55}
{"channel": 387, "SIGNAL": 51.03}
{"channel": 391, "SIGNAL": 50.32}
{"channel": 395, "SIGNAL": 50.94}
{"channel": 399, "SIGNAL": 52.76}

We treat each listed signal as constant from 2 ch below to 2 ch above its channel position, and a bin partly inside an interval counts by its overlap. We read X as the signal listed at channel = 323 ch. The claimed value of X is 36.68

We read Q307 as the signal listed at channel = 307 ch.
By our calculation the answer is 51.98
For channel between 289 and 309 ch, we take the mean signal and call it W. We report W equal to 52.6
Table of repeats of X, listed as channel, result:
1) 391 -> 50.32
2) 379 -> 50.95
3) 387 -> 51.03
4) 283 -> 49.21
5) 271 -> 48.24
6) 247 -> 54.82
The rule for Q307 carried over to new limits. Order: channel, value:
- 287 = 50.78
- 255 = 53.6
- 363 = 50.66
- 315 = 48.13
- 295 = 52.98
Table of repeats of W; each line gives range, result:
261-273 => 49.9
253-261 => 52.6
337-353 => 44.8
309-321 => 47.2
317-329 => 37.8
